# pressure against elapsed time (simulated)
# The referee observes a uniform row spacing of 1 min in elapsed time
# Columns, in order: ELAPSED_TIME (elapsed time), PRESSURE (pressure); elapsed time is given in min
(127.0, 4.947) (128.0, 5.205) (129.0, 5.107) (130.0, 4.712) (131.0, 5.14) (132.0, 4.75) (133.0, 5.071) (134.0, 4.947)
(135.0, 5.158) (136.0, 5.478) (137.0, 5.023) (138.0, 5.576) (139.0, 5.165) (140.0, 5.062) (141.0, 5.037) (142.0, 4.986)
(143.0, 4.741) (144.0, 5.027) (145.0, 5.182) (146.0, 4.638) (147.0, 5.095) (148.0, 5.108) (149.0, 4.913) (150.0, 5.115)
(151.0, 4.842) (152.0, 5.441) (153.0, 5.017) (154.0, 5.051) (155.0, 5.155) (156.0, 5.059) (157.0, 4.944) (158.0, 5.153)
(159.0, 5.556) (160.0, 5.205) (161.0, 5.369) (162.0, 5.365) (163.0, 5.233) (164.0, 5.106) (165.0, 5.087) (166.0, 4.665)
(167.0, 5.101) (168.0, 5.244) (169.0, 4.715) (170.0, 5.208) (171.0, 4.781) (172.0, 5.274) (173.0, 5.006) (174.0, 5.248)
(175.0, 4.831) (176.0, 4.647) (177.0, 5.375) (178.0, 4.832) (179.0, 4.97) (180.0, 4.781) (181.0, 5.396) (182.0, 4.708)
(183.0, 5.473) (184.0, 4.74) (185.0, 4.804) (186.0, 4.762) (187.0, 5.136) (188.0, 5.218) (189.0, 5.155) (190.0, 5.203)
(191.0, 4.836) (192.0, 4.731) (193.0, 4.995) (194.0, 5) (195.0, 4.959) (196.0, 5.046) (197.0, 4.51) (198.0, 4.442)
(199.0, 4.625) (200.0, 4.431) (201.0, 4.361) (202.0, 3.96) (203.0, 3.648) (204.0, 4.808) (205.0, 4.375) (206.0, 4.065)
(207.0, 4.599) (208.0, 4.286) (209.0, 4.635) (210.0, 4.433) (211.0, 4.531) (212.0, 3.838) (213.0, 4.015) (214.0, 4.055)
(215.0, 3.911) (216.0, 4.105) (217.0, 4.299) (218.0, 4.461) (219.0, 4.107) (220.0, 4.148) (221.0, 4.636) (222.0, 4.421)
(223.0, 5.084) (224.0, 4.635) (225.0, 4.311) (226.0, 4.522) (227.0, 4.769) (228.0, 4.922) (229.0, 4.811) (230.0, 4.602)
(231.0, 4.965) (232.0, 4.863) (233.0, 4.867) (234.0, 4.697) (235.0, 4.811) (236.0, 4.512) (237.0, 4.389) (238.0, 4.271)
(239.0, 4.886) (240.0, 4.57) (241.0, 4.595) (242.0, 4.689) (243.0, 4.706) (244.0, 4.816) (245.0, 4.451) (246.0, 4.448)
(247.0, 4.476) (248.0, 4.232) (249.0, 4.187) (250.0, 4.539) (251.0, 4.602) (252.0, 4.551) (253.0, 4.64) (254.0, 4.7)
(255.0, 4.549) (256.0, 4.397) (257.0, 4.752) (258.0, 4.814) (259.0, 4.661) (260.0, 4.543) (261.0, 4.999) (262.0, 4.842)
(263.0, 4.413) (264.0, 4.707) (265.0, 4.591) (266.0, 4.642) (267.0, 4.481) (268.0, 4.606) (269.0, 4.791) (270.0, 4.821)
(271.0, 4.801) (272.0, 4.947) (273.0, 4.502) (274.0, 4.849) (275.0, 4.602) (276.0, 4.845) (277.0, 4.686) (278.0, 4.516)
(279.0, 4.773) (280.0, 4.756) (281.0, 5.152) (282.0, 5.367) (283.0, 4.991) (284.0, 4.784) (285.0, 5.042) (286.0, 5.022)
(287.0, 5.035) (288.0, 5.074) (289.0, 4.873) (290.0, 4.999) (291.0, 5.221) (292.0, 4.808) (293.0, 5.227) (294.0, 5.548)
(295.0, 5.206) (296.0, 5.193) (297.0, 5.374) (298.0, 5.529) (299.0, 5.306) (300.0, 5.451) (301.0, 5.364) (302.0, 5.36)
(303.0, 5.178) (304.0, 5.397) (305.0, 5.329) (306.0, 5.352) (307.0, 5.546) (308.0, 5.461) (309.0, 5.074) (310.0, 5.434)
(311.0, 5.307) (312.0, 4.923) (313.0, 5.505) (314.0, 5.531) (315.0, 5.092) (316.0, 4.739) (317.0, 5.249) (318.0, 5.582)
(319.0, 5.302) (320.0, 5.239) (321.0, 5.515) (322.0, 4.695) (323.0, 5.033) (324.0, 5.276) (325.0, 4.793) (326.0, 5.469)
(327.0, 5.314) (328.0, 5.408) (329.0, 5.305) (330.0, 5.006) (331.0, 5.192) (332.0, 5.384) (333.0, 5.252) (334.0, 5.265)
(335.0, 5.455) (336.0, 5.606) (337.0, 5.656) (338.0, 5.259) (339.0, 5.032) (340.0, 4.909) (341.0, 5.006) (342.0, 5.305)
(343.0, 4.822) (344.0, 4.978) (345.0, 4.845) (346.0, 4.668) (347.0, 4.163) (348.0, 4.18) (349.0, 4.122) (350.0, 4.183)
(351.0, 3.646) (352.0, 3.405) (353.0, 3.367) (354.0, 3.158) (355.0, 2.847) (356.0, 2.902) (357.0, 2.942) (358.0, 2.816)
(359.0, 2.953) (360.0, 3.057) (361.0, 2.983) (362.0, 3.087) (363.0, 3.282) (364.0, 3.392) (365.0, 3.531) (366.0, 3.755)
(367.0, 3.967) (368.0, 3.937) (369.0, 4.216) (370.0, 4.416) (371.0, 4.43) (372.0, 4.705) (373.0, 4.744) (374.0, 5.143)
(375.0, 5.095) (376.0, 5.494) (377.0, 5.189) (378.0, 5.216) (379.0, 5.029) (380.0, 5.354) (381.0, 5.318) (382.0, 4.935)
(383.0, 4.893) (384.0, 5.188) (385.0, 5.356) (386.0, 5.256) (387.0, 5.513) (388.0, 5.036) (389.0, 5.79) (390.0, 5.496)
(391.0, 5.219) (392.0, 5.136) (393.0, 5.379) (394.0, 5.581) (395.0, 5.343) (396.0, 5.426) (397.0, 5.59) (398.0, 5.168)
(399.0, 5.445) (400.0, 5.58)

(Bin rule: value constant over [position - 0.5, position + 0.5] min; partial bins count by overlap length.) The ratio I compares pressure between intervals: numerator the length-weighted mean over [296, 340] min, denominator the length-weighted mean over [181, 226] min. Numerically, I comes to 1.16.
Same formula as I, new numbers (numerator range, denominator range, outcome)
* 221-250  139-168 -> 0.91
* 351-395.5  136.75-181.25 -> 0.87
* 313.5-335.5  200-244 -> 1.17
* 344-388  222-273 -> 0.91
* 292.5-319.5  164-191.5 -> 1.06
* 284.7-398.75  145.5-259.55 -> 1.02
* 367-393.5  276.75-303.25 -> 0.99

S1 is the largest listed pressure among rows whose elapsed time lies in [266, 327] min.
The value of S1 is 5.582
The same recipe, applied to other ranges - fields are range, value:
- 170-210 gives 5.473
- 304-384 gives 5.656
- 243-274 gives 4.999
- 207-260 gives 5.084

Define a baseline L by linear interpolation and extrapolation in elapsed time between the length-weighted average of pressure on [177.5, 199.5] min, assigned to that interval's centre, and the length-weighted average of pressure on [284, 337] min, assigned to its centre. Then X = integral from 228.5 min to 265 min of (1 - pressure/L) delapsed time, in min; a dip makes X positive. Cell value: 3.2 min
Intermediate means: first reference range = 4.92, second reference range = 5.25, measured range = 4.63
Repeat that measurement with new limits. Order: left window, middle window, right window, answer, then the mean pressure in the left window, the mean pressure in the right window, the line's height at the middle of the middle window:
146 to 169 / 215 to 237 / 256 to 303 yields 1.9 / 5.11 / 4.93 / 5.01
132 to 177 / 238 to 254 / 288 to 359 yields 1.4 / 5.08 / 4.91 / 4.99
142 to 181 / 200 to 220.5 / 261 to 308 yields 3.3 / 5.06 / 5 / 5.04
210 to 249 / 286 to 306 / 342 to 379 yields -4.6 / 4.51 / 4.02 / 4.26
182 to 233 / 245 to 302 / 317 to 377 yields -3.7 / 4.59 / 4.5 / 4.54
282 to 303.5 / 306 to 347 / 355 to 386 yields -3.7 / 5.18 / 4.24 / 4.77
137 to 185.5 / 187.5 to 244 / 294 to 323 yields 6.4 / 5.06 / 5.29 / 5.15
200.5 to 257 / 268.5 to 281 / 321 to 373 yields -0.9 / 4.48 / 4.38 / 4.44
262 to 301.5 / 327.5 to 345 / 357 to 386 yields -2.5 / 4.94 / 4.33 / 4.57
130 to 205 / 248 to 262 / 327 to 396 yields 0.6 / 4.97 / 4.61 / 4.81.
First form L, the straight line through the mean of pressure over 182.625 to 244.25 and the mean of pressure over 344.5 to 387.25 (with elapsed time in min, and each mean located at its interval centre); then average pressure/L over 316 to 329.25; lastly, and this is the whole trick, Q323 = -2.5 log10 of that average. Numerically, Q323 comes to -0.21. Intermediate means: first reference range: 4.6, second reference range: 4.19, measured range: 5.22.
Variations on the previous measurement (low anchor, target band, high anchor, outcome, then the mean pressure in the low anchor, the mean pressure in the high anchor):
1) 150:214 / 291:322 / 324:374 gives -0.18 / 4.85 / 4.35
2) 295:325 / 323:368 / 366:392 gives 0.18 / 5.28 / 4.98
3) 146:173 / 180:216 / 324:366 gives 0.07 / 5.1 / 4.34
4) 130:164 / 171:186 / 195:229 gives -0.05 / 5.1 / 4.41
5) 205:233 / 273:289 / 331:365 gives -0.13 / 4.45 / 4.18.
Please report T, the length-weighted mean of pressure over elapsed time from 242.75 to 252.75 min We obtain 4.5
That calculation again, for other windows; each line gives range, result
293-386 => 4.77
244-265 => 4.58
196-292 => 4.61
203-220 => 4.26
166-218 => 4.71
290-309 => 5.31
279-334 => 5.21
